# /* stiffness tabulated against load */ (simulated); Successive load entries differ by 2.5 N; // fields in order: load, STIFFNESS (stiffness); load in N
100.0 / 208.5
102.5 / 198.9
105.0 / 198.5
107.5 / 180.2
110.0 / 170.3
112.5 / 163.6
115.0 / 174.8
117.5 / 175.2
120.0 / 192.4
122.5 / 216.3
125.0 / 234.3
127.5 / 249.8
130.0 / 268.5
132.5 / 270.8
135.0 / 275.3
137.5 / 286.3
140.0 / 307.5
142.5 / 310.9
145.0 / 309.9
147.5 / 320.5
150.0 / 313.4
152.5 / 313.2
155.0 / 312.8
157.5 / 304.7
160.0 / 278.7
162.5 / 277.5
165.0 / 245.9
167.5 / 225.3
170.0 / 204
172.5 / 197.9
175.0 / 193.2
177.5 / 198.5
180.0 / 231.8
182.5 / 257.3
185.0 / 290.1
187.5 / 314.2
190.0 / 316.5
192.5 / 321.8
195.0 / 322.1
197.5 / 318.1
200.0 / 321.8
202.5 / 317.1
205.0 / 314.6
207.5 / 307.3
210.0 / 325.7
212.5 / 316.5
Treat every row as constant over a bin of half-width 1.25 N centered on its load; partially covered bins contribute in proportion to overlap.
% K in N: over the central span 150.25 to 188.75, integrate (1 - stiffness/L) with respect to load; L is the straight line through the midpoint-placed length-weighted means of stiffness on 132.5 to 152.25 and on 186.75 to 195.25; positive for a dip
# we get 6.6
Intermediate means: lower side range 302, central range 258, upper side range 319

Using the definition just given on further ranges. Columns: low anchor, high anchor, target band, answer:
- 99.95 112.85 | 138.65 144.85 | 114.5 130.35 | 1.85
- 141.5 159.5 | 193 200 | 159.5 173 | 3.26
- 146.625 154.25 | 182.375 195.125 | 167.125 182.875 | 4.93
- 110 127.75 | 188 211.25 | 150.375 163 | -2.34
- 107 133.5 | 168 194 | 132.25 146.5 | -4.66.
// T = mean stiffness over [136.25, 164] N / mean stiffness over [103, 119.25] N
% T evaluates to 1.70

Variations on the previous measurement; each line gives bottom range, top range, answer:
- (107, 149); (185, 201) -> 1.30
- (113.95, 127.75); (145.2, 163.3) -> 1.49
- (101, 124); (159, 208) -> 1.46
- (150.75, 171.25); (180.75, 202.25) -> 1.13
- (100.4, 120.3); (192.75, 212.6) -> 1.74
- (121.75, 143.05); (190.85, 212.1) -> 1.19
